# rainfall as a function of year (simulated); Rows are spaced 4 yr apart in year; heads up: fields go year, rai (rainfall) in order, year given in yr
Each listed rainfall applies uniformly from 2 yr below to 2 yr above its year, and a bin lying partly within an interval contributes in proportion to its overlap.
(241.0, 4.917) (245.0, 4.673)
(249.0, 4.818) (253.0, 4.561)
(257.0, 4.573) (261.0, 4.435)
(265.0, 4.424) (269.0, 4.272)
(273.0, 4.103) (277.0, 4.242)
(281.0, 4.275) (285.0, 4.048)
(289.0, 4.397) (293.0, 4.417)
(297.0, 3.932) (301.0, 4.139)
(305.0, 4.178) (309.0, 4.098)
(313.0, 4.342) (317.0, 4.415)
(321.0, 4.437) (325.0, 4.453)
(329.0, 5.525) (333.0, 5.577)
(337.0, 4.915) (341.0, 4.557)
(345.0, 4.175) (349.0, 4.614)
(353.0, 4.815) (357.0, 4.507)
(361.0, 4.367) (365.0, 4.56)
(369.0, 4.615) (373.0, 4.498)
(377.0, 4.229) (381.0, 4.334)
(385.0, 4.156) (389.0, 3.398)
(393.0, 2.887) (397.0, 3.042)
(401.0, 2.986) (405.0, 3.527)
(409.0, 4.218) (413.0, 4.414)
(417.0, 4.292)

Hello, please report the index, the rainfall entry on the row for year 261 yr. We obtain 4.435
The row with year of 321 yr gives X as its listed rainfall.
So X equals 4.437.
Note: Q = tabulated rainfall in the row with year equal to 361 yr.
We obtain 4.367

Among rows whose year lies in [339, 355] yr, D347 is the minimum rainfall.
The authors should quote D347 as 4.175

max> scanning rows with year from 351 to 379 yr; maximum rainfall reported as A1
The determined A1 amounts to 4.815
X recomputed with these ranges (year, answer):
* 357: 4.507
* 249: 4.818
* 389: 3.398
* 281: 4.275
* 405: 3.527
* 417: 4.292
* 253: 4.561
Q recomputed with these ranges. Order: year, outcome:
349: 4.614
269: 4.272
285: 4.048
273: 4.103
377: 4.229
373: 4.498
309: 4.098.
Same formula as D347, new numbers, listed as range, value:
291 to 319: 3.932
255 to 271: 4.272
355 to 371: 4.367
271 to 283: 4.103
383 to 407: 2.887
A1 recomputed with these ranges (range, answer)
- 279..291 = 4.397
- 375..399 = 4.334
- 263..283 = 4.424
